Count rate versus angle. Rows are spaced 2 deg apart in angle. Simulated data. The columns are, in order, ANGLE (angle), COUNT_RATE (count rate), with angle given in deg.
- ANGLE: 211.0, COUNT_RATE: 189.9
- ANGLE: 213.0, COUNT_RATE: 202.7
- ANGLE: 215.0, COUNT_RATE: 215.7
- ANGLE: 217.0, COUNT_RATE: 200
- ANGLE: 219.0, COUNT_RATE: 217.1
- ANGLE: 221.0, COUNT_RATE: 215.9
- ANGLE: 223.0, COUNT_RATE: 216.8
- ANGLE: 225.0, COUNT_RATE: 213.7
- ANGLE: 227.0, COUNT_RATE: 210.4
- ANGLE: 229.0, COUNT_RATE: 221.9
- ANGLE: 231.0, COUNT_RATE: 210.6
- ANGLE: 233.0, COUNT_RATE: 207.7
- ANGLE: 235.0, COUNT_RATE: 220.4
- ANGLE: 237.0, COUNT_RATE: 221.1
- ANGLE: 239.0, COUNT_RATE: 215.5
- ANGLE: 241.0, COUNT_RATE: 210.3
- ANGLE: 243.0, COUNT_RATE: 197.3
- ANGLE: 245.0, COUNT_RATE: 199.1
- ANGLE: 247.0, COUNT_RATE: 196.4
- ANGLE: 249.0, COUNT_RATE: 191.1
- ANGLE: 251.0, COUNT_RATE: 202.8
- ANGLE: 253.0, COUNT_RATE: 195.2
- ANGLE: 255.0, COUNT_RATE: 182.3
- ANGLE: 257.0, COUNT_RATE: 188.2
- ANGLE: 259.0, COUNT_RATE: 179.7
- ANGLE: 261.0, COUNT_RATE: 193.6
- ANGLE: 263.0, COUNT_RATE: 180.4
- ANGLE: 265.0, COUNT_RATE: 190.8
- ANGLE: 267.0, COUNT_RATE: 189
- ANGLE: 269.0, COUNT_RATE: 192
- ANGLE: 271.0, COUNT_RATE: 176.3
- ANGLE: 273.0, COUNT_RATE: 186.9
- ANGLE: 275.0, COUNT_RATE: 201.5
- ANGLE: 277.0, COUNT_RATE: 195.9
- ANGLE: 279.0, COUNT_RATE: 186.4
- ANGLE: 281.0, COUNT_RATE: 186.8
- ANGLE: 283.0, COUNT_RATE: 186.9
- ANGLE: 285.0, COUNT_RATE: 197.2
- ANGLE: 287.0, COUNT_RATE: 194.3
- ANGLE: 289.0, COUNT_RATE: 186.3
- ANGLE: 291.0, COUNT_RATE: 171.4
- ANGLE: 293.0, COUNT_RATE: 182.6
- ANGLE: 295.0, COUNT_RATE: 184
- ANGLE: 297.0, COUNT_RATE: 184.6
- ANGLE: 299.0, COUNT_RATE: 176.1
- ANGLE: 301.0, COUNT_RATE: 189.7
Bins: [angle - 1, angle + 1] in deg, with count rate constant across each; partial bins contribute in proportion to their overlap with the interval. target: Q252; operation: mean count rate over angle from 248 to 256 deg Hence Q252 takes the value 193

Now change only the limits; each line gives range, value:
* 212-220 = 209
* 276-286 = 191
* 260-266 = 188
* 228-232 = 216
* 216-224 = 212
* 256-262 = 187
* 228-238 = 216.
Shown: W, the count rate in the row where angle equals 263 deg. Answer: 180.4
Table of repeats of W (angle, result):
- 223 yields 216.8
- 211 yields 189.9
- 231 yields 210.6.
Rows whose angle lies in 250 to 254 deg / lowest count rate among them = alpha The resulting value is 195.2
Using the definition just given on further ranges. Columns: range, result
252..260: 179.7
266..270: 189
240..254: 191.1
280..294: 171.4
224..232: 210.4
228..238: 207.7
